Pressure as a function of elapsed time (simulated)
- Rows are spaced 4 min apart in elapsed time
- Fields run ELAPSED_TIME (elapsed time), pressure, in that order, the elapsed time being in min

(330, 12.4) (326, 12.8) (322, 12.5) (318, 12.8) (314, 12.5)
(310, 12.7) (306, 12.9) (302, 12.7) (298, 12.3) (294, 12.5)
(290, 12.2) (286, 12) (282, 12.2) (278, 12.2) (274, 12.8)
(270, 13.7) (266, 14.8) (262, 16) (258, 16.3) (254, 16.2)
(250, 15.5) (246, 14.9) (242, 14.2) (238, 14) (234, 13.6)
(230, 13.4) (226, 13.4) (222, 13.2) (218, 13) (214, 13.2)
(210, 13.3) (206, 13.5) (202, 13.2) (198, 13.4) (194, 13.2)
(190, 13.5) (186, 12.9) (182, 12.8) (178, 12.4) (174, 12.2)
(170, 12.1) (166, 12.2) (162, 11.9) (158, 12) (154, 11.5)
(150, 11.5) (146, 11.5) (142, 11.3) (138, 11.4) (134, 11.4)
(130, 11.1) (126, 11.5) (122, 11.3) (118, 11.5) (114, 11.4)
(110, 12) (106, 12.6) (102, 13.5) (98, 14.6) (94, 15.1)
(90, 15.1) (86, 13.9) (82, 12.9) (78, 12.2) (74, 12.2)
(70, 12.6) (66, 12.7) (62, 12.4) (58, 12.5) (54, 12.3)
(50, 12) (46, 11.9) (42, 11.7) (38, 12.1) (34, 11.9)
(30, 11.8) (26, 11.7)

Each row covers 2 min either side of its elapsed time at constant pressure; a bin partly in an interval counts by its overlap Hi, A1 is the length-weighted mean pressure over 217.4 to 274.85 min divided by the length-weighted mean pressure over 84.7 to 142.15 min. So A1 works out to 1.1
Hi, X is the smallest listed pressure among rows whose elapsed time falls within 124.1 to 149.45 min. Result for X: 11.1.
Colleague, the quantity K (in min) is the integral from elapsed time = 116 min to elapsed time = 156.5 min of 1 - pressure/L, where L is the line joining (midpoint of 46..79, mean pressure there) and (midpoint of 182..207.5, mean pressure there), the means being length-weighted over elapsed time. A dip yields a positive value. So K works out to 4.53 min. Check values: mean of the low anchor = 12.3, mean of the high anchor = 13.2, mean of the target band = 11.4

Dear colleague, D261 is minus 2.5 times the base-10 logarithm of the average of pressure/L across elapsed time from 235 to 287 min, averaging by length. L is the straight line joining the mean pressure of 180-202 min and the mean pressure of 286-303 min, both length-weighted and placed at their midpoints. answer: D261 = -0.13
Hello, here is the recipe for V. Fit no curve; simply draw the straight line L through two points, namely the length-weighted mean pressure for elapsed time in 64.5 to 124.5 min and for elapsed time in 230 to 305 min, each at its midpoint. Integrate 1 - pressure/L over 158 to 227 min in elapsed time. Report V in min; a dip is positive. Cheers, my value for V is 2.7 min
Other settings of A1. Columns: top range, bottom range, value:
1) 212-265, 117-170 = 1.24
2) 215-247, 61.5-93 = 1.04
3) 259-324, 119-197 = 1.08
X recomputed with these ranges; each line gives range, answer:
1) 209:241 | 13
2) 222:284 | 12.2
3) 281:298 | 12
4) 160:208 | 11.9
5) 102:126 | 11.3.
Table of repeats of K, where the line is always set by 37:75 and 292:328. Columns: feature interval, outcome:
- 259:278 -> -2.5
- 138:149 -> 0.9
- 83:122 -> -2.8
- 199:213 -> -1.0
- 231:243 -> -1.3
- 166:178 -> 0.2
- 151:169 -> 0.7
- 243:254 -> -2.4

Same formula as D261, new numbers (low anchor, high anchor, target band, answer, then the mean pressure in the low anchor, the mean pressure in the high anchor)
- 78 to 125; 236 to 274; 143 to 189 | 0.14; 13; 14.9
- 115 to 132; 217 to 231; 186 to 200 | -0.05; 11.4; 13.3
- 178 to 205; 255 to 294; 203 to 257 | -0.05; 13.1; 13.6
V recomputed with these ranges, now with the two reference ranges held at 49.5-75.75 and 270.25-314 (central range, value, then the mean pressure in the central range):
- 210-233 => -1.5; 13.3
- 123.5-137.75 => 1.3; 11.3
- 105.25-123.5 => 1.1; 11.7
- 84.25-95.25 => -2.0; 14.7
